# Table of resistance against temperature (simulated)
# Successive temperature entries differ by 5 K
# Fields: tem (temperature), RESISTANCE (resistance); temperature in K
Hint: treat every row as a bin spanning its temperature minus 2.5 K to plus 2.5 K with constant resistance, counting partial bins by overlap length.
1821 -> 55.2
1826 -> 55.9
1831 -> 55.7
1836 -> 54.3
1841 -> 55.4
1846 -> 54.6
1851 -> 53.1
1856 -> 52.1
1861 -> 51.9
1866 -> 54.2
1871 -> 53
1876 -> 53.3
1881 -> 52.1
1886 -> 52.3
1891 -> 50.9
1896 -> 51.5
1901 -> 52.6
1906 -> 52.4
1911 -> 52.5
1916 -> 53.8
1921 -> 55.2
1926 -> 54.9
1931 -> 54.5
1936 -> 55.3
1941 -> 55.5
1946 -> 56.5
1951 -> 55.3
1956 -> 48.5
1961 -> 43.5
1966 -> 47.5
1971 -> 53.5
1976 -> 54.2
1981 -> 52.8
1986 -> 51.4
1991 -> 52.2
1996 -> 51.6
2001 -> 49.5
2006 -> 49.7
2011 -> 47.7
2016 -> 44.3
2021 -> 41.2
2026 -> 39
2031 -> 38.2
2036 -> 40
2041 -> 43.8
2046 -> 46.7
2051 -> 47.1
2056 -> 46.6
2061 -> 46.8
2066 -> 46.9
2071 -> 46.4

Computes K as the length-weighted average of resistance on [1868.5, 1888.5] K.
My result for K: 52.7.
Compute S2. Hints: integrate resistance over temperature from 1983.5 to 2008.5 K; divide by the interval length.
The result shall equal 50.9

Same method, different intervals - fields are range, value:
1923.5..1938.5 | 54.9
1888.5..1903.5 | 51.7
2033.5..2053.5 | 44.4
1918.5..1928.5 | 55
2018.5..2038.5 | 39.6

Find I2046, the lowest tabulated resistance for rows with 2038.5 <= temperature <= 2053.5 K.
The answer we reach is 43.8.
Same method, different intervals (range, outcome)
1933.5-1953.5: 55.3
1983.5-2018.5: 44.3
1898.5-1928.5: 52.4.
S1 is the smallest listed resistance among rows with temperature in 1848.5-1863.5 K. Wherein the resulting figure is 51.9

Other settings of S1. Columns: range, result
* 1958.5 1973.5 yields 43.5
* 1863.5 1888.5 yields 52.1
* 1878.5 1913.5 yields 50.9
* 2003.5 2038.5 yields 38.2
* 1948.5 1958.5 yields 48.5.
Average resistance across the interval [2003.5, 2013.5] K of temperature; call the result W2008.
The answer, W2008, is 48.7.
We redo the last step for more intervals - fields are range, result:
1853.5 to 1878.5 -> 52.9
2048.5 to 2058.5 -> 46.9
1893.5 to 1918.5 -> 52.6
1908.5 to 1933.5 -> 54.2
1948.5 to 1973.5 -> 49.7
